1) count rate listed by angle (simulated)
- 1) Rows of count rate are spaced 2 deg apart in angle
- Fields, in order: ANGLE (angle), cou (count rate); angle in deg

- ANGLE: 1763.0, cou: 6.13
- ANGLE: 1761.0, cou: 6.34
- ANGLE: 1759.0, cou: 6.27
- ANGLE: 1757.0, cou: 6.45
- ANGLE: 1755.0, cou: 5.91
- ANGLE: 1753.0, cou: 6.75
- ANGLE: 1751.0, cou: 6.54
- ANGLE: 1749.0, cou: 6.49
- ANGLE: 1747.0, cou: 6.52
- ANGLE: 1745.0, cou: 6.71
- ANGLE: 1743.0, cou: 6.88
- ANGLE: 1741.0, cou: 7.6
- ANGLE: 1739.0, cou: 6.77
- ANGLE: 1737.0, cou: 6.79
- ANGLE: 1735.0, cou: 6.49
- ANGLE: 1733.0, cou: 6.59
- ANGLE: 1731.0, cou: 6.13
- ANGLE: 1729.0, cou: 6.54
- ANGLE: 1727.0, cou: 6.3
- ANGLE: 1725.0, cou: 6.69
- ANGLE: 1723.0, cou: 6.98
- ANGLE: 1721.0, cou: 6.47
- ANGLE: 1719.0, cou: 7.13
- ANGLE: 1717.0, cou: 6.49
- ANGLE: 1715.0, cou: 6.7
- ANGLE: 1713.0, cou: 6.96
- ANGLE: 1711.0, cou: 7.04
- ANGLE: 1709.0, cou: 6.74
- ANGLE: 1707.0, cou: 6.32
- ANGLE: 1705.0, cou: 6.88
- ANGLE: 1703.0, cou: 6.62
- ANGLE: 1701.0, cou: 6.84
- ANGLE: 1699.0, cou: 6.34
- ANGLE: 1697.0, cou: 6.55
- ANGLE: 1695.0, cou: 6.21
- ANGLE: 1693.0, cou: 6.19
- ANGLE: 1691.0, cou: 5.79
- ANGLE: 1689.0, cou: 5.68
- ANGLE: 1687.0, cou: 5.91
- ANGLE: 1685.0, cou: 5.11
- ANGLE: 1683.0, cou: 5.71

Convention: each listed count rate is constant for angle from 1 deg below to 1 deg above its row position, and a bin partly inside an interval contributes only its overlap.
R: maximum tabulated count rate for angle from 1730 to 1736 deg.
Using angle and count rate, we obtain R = 6.59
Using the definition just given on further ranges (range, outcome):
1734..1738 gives 6.79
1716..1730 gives 7.13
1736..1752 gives 7.6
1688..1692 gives 5.79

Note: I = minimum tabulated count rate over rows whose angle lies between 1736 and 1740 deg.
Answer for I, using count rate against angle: 6.77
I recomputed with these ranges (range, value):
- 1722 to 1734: 6.13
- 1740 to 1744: 6.88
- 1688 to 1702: 5.68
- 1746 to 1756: 5.91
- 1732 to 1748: 6.49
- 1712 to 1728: 6.3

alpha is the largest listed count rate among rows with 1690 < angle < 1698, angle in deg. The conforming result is 6.55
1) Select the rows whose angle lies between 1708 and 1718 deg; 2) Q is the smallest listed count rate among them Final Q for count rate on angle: 6.49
